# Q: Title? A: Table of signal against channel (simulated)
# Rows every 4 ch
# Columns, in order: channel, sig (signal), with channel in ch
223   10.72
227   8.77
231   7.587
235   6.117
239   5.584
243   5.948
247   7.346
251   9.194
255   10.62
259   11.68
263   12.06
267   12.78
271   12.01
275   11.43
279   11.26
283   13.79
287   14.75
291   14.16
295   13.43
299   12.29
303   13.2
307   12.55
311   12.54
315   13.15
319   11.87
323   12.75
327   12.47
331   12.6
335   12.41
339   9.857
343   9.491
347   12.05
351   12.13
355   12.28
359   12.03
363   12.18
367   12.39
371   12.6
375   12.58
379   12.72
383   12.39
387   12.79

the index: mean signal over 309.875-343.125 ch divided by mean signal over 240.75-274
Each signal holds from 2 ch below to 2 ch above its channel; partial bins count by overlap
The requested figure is 1.18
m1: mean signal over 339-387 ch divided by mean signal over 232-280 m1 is 1.25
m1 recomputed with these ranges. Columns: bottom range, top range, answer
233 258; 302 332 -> 1.65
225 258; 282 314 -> 1.71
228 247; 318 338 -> 1.88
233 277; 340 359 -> 1.20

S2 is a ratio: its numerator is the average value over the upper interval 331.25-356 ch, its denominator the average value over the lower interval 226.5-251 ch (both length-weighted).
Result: 1.6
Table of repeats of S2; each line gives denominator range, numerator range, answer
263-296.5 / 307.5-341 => 0.95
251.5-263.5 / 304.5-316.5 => 1.15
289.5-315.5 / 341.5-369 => 0.91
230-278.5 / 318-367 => 1.25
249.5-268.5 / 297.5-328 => 1.12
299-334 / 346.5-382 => 0.98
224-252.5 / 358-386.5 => 1.70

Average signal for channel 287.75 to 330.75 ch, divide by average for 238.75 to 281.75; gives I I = 1.26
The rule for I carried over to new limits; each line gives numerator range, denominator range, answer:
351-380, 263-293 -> 0.96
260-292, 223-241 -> 1.71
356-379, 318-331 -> 1.00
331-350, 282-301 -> 0.82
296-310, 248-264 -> 1.20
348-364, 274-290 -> 0.94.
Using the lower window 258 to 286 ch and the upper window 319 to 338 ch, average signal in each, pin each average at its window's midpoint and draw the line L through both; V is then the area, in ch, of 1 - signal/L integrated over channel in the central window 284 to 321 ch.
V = -2.5 ch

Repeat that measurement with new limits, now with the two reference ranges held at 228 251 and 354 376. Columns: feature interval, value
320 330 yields -1.8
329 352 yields -0.3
